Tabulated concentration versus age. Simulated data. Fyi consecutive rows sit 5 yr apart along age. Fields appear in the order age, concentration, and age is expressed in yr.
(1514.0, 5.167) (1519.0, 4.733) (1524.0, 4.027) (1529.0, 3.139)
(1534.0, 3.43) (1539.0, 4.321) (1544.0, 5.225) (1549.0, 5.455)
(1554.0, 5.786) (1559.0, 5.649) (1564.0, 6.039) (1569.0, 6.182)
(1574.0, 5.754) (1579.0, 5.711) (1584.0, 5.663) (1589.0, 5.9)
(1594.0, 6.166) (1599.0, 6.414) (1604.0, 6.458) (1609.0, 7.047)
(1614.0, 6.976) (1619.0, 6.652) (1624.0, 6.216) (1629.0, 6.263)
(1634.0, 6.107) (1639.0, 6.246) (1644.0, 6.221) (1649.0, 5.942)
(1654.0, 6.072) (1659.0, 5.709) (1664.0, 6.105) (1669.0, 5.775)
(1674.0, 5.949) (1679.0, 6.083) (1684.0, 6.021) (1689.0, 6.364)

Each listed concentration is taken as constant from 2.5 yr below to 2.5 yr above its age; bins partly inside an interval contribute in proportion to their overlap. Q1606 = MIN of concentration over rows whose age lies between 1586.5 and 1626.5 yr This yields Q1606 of 5.9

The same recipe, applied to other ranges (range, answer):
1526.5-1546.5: 3.139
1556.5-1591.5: 5.649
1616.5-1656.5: 5.942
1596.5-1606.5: 6.414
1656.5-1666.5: 5.709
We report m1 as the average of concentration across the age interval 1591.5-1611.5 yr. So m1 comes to 6.52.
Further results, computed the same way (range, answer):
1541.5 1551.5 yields 5.34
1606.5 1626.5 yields 6.72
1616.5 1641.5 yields 6.3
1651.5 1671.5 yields 5.92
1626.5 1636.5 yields 6.18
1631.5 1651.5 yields 6.13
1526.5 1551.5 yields 4.31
